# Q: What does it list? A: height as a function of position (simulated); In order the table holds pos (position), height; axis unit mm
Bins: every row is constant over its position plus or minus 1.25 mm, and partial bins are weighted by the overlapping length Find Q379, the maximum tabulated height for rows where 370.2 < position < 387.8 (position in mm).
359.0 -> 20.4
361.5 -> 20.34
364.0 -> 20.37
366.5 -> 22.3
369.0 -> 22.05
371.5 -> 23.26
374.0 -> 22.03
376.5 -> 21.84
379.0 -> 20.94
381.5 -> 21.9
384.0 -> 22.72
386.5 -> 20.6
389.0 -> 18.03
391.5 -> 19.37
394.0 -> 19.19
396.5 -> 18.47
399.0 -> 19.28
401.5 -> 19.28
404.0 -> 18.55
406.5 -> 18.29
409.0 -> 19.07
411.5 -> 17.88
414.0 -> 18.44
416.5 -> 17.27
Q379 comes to 23.26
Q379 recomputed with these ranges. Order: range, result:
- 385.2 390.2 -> 20.6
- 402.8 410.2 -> 19.07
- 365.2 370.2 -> 22.3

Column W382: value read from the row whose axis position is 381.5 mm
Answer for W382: 21.9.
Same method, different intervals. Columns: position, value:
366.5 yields 22.3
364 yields 20.37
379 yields 20.94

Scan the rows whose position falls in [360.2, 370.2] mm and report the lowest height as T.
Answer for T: 20.34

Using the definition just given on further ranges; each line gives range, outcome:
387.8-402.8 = 18.03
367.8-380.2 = 20.94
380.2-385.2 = 21.9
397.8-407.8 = 18.29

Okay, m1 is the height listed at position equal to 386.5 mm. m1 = 20.6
